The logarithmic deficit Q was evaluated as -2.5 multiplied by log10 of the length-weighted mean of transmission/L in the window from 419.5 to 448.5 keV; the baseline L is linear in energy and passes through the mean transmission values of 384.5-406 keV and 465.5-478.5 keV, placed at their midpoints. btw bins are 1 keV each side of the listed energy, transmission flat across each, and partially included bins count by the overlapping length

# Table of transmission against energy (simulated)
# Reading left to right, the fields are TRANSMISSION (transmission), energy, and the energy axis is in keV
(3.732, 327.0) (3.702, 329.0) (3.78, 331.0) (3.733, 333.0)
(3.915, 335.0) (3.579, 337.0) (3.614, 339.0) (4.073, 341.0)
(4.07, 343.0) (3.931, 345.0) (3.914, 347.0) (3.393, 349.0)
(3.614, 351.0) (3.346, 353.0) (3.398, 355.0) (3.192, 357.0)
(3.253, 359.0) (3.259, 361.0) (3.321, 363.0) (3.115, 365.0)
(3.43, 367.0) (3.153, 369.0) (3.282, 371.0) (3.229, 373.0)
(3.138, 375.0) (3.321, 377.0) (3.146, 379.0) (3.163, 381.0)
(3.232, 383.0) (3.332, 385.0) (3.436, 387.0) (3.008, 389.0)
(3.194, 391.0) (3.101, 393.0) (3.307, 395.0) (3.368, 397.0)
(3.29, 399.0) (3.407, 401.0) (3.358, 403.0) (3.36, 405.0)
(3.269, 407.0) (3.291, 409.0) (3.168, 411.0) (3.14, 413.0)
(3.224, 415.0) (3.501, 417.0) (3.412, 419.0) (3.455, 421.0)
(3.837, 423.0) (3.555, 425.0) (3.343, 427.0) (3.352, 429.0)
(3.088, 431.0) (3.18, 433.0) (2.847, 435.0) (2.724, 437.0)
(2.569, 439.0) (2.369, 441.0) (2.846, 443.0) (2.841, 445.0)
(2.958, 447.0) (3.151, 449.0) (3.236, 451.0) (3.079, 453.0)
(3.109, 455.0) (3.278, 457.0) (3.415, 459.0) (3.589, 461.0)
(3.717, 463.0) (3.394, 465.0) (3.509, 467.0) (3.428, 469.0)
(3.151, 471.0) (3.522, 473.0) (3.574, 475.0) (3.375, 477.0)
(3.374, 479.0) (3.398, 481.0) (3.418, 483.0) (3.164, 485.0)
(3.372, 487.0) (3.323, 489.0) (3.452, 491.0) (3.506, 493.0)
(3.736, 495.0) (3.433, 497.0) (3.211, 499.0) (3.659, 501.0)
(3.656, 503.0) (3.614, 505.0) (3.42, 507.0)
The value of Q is 0.094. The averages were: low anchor 3.29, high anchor 3.42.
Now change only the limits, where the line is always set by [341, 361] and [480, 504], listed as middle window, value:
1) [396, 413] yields 0.07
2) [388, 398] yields 0.11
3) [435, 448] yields 0.27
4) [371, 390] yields 0.10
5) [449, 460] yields 0.09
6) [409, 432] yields 0.05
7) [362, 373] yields 0.10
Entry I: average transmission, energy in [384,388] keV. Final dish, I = 3.38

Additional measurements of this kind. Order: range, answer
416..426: 3.55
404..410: 3.31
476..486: 3.35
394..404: 3.35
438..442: 2.47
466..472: 3.36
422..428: 3.58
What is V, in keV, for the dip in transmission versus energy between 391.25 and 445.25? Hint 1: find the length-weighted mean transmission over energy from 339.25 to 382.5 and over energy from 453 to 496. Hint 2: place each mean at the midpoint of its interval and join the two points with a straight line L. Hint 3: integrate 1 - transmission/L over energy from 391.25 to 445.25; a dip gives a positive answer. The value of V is 3.43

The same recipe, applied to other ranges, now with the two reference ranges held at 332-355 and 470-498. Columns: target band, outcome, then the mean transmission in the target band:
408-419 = 0.9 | 3.28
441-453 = 1.8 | 2.96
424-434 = 0.7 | 3.3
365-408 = 4.4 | 3.26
